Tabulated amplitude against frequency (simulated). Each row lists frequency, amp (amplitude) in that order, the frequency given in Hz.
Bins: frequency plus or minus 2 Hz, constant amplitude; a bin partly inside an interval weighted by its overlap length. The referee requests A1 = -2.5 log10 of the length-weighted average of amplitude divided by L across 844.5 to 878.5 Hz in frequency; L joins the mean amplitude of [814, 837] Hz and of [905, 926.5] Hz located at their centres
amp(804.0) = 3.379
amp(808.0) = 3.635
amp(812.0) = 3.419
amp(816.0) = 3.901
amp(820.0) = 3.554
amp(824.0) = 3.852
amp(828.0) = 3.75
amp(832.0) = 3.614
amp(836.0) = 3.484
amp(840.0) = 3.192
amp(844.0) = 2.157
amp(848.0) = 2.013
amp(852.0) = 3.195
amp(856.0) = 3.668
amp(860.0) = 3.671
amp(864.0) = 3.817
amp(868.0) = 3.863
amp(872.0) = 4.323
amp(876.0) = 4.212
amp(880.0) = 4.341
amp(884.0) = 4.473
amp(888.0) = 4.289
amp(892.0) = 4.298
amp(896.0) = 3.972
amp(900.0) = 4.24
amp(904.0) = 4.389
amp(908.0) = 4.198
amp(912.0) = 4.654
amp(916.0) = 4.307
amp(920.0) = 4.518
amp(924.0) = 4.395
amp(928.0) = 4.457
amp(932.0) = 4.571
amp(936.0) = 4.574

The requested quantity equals 0.131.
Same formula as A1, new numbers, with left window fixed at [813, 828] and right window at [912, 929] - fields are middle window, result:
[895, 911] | 0.02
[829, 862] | 0.24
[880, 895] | -0.03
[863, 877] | 0.01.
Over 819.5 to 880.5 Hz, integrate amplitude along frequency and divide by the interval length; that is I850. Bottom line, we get 3.52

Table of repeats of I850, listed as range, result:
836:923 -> 3.89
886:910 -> 4.23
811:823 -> 3.66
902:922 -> 4.41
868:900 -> 4.24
